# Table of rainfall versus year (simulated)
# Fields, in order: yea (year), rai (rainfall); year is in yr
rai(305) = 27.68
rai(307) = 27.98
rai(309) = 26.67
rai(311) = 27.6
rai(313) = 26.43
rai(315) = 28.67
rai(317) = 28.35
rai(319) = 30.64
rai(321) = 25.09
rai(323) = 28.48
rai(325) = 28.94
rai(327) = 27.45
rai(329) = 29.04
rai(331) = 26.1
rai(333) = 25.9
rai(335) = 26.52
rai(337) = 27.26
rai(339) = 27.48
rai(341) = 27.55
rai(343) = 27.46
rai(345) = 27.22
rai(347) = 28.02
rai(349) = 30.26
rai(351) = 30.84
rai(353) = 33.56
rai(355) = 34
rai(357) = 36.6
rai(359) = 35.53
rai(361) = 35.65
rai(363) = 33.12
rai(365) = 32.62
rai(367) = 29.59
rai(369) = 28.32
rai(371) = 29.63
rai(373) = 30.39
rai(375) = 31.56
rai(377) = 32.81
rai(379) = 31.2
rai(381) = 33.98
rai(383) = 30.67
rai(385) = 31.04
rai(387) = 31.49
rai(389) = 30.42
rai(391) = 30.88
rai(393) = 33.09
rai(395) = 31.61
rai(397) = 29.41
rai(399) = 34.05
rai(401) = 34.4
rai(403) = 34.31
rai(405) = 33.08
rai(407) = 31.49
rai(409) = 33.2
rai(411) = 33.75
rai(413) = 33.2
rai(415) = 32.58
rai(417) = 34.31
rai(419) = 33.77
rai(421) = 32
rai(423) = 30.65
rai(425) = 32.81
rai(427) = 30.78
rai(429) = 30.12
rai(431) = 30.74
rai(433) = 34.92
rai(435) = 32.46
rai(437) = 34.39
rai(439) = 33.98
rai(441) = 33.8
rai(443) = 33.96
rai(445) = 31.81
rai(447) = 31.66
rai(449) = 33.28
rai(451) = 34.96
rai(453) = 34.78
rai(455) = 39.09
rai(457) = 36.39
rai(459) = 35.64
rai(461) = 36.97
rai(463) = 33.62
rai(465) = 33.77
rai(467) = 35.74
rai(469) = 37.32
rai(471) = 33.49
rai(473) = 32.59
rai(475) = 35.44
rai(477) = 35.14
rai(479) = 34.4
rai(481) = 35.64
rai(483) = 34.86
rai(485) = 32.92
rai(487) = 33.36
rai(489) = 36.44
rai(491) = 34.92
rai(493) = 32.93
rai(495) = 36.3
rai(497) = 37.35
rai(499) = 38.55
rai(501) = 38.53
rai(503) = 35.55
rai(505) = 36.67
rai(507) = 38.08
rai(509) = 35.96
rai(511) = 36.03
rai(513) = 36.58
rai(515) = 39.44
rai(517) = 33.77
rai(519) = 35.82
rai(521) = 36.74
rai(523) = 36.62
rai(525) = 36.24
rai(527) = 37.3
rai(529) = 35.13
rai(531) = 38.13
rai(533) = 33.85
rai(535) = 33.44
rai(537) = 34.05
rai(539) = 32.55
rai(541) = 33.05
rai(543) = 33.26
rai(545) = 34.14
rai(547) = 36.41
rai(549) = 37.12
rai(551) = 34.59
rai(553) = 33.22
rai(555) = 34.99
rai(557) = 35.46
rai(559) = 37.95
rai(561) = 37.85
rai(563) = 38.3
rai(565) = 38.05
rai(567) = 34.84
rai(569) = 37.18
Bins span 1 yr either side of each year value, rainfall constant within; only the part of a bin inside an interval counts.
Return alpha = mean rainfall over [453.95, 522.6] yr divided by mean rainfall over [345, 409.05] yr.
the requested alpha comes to 1.12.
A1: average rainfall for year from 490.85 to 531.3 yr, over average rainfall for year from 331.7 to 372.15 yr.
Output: 1.20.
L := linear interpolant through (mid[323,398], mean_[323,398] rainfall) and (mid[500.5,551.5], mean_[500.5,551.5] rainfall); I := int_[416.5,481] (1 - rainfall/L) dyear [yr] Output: -1.3 yr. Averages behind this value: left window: 30.4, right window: 35.7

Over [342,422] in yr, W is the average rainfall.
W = 32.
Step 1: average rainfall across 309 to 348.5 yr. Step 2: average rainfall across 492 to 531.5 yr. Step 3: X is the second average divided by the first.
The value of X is 1.3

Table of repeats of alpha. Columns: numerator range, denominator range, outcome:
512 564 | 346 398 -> 1.12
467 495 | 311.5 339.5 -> 1.26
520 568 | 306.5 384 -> 1.20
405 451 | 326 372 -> 1.09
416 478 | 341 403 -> 1.07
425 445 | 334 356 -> 1.13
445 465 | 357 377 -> 1.09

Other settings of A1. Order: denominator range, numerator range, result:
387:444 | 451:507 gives 1.09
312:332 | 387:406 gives 1.16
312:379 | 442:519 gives 1.19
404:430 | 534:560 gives 1.07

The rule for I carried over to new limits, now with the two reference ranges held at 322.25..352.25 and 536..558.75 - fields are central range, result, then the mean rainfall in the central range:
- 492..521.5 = -2.9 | 36.6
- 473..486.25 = -0.9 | 34.5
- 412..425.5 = -1.0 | 32.8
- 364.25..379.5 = -0.9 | 30.7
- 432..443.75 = -1.1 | 33.9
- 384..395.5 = -0.7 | 31.4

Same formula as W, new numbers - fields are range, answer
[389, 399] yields 31.4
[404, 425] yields 32.8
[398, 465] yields 33.5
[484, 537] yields 36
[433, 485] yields 34.6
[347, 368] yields 32.9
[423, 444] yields 32.7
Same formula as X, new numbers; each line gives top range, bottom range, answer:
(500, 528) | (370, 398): 1.17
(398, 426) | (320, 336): 1.22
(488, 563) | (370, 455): 1.10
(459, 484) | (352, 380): 1.08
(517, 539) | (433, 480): 1.03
